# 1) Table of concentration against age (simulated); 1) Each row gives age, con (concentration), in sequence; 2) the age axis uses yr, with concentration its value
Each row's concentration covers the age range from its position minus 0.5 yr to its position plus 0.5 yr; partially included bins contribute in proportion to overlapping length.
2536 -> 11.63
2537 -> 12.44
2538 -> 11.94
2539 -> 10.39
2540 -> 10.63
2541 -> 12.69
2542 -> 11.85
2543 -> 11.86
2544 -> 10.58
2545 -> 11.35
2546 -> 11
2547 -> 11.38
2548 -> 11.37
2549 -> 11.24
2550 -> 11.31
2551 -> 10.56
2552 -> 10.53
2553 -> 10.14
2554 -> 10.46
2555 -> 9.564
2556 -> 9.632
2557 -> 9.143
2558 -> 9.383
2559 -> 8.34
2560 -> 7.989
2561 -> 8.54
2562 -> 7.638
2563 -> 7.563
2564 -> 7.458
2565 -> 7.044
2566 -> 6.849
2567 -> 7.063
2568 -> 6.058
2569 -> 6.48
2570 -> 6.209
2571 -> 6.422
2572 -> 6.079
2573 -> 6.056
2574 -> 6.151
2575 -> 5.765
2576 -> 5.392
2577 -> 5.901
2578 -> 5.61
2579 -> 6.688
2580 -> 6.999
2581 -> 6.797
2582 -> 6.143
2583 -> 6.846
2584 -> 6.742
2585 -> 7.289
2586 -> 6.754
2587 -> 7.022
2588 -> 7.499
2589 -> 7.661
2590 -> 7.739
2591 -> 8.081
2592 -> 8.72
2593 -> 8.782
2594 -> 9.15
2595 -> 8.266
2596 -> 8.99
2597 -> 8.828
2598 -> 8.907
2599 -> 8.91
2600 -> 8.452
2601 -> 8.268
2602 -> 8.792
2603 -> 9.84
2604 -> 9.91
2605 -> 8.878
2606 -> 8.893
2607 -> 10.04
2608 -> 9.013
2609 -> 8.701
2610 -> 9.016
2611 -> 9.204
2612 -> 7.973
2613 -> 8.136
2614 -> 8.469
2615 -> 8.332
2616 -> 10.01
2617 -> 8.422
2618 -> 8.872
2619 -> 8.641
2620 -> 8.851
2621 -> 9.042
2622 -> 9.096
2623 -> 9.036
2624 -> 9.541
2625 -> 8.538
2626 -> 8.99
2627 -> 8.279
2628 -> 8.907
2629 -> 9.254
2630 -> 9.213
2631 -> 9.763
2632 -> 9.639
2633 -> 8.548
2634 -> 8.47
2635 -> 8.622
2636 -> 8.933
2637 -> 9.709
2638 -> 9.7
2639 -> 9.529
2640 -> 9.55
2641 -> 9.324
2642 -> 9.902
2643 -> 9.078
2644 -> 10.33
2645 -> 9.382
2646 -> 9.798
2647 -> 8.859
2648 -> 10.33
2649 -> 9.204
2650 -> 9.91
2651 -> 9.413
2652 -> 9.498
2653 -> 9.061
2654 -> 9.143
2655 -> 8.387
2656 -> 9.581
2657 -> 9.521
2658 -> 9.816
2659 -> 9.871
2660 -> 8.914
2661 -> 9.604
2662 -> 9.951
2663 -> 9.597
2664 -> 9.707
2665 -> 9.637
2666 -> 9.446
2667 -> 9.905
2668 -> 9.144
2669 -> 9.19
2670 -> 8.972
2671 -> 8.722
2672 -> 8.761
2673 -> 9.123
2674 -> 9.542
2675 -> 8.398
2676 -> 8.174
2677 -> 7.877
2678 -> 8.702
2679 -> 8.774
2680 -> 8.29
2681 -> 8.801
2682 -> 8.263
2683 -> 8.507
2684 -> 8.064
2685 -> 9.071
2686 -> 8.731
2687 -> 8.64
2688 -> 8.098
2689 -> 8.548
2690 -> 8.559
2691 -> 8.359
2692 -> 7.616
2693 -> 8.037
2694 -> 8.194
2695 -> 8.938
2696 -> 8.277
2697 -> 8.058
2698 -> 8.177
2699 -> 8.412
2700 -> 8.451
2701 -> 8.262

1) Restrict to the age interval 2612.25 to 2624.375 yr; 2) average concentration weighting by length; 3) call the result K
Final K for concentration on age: 8.85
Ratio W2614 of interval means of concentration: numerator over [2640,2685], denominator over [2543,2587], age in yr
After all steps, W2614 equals 1.14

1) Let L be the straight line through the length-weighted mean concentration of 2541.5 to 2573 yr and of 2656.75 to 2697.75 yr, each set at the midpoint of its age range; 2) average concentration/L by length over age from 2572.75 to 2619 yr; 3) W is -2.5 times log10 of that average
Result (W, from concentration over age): 0.12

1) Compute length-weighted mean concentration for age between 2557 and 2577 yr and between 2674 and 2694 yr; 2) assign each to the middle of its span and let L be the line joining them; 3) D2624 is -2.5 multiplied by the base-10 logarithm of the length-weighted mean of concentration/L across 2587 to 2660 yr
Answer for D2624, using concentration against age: -0.17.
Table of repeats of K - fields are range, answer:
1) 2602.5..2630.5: 8.97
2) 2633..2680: 9.27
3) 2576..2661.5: 8.71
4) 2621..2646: 9.23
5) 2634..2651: 9.48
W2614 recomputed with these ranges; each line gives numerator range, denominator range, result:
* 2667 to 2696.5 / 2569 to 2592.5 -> 1.28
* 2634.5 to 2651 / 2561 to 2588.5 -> 1.43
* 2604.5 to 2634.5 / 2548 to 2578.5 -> 1.12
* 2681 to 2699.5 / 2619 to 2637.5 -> 0.93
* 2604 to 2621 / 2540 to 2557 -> 0.81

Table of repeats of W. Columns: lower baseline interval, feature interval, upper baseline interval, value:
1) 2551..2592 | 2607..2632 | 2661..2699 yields -0.12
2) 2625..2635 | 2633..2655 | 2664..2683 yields -0.05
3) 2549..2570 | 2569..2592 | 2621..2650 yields 0.30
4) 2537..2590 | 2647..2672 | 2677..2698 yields -0.12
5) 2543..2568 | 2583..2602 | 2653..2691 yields 0.15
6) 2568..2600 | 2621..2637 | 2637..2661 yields -0.03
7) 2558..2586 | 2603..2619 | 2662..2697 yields -0.19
